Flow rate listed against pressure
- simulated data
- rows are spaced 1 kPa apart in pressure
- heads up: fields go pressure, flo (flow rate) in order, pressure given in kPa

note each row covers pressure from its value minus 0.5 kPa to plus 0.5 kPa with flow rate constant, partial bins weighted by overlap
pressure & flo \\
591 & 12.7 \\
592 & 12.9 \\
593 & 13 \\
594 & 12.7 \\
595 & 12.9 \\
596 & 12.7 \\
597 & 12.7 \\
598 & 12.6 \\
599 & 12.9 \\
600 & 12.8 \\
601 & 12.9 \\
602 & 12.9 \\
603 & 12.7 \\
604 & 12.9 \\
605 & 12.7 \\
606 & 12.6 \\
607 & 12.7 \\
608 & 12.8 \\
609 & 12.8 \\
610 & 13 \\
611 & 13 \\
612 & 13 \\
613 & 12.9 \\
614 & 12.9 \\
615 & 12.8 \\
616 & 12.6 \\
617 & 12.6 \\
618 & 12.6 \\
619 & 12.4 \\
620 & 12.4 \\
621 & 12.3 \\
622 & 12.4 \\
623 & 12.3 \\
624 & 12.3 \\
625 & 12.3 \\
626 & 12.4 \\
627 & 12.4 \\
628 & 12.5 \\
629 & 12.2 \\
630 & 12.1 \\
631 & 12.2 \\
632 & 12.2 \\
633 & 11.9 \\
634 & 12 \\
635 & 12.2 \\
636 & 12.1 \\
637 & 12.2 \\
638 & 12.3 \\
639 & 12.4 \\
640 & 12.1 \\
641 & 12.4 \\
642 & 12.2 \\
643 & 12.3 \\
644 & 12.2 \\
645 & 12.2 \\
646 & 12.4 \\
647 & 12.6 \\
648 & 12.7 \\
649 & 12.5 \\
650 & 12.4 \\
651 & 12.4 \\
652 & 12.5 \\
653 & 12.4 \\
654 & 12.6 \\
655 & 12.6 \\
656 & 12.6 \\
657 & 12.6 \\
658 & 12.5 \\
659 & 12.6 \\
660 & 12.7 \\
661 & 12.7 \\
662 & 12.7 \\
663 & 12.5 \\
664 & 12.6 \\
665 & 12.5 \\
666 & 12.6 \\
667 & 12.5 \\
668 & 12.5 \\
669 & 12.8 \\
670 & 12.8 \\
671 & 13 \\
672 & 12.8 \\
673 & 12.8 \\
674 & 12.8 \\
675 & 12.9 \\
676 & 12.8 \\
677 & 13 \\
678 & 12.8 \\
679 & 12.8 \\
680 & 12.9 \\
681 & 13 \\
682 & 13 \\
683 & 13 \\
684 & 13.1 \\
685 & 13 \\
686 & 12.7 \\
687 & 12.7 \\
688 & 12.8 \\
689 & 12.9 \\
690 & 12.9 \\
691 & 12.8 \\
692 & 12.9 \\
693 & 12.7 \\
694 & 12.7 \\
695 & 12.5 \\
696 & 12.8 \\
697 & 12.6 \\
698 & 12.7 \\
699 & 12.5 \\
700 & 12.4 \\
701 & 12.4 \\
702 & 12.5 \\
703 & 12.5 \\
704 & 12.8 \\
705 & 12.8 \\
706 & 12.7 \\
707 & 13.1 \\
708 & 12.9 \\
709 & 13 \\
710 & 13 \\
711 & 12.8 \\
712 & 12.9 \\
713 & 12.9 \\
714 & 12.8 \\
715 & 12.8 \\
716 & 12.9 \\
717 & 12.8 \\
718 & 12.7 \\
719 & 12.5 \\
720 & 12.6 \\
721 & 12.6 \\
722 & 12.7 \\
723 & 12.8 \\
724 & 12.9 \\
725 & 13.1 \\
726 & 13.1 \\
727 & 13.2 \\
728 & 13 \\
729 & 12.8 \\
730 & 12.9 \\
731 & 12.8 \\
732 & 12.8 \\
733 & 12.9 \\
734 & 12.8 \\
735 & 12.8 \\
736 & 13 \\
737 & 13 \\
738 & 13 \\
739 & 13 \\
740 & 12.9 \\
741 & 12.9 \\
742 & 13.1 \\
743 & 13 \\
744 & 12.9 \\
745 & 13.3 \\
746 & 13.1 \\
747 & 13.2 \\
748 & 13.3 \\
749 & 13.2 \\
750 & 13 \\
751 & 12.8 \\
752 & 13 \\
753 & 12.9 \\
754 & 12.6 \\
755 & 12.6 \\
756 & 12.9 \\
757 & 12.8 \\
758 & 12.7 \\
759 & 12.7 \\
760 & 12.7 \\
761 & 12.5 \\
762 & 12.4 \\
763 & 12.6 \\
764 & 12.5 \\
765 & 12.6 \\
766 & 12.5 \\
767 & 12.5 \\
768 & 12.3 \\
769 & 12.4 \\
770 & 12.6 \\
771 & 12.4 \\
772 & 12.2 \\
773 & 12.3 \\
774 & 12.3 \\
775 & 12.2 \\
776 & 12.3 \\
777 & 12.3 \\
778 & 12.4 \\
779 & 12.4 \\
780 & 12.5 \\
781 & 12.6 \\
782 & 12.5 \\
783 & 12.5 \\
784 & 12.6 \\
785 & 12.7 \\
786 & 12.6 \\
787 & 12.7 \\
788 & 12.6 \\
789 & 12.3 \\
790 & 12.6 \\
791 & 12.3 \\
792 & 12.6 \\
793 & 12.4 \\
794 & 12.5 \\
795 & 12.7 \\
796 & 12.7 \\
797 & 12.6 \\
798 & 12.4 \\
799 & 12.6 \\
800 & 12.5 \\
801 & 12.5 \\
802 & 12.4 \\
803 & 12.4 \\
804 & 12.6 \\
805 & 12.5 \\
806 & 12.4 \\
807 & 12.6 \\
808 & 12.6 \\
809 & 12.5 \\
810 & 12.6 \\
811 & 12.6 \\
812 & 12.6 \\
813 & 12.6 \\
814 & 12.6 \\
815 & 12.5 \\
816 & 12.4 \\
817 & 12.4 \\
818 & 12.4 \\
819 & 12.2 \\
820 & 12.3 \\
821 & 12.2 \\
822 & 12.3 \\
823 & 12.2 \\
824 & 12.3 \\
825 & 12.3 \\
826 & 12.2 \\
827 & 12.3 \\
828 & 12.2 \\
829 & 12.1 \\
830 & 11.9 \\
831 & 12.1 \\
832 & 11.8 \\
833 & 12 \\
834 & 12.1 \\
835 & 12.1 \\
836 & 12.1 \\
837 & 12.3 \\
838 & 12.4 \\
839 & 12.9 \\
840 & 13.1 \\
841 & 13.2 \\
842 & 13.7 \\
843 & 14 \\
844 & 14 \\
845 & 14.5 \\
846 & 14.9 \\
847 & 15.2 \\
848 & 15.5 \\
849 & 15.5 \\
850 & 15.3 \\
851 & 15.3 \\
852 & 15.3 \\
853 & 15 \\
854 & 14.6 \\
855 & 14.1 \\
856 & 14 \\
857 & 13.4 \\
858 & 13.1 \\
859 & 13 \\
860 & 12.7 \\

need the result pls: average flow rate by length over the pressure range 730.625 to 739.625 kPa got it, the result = 12.9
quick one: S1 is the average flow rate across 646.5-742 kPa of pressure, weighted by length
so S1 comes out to 12.8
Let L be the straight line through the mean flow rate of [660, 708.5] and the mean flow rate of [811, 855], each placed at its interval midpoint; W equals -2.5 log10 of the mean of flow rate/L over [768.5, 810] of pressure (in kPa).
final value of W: 0.044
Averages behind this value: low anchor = 12.8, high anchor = 13.1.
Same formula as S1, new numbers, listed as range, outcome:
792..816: 12.5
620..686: 12.5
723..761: 12.9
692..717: 12.7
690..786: 12.7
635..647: 12.3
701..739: 12.8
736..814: 12.6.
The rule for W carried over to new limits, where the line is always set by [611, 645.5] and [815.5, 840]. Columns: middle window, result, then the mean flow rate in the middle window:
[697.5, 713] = -0.04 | 12.7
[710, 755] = -0.05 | 12.9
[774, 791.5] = -0.02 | 12.5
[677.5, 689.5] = -0.05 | 12.9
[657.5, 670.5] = -0.02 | 12.6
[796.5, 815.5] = -0.02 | 12.5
